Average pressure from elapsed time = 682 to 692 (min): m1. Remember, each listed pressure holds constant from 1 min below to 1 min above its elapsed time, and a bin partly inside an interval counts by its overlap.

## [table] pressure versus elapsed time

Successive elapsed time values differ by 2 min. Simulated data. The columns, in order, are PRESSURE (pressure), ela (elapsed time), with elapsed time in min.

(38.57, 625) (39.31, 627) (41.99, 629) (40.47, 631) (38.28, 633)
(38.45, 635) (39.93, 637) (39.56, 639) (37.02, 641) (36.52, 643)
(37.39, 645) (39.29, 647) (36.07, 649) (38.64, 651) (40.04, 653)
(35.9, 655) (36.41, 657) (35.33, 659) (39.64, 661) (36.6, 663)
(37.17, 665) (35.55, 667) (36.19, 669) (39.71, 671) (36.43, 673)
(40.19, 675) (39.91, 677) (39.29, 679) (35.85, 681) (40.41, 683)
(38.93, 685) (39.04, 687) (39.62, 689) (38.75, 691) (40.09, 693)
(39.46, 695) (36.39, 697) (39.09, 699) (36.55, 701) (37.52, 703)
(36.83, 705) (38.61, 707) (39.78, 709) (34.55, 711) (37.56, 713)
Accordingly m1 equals 39.4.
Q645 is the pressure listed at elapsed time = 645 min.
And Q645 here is 37.39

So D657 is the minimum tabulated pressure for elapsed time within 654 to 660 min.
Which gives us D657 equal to 35.33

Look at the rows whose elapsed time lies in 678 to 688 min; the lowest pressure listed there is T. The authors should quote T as 35.85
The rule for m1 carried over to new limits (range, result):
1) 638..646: 37.6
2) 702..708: 37.7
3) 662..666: 36.9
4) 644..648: 38.3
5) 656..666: 37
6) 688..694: 39.5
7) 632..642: 38.6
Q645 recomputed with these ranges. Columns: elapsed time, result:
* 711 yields 34.55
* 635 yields 38.45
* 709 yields 39.78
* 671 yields 39.71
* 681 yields 35.85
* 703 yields 37.52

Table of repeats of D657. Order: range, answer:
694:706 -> 36.39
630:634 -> 38.28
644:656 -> 35.9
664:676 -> 35.55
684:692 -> 38.75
